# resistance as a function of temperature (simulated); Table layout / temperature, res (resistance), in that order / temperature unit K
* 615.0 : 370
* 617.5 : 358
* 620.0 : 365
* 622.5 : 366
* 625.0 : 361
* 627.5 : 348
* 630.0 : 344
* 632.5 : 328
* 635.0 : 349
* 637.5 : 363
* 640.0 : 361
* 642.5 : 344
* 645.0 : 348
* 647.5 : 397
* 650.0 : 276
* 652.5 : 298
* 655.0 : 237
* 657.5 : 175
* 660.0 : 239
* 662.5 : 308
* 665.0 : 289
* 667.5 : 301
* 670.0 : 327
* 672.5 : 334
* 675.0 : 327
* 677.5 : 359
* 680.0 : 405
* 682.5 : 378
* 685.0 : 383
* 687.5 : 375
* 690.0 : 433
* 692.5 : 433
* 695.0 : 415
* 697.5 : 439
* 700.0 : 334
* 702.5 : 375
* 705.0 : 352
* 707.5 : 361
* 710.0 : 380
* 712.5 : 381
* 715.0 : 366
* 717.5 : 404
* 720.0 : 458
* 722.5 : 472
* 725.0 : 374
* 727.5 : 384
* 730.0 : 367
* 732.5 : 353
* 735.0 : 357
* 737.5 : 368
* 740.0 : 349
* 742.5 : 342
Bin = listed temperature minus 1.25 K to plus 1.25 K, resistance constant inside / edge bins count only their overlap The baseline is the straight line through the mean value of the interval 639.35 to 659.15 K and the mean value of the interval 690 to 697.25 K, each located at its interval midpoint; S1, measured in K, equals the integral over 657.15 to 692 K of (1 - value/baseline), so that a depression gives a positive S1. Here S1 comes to 3.6 K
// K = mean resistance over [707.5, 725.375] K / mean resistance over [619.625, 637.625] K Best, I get 1.1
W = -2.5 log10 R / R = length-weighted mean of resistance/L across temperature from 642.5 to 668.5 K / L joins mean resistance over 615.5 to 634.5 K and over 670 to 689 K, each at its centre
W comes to 0.23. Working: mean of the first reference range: 353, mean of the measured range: 289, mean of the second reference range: 364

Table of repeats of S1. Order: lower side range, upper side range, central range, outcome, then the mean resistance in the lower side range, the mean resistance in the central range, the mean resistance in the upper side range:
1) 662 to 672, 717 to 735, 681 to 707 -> -3.1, 308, 391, 399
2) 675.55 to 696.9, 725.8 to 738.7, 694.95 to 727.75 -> -1.1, 397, 392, 366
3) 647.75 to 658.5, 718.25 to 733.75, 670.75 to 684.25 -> -2.2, 262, 360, 401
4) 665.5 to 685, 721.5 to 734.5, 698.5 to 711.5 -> 0.3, 347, 362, 387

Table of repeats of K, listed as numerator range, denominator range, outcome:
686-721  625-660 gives 1.23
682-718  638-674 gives 1.27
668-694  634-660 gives 1.20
